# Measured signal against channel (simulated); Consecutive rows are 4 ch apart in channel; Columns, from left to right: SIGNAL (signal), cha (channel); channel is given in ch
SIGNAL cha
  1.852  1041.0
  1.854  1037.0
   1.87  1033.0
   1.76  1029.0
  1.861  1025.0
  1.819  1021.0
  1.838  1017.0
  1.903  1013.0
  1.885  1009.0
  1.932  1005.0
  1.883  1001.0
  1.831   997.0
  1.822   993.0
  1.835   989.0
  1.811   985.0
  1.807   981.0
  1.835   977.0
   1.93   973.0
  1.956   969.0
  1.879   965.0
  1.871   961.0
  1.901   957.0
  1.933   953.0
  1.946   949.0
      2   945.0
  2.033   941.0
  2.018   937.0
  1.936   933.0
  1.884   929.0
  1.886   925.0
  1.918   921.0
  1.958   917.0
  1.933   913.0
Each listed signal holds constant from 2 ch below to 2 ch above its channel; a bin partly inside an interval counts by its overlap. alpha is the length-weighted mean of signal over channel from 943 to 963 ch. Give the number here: 1.93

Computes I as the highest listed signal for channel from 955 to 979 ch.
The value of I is 1.956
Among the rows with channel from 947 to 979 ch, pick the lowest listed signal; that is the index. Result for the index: 1.835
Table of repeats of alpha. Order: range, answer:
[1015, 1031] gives 1.82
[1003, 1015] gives 1.91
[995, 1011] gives 1.88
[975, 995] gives 1.82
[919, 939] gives 1.93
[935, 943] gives 2.03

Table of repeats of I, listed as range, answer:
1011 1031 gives 1.903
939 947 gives 2.033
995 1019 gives 1.932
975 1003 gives 1.883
